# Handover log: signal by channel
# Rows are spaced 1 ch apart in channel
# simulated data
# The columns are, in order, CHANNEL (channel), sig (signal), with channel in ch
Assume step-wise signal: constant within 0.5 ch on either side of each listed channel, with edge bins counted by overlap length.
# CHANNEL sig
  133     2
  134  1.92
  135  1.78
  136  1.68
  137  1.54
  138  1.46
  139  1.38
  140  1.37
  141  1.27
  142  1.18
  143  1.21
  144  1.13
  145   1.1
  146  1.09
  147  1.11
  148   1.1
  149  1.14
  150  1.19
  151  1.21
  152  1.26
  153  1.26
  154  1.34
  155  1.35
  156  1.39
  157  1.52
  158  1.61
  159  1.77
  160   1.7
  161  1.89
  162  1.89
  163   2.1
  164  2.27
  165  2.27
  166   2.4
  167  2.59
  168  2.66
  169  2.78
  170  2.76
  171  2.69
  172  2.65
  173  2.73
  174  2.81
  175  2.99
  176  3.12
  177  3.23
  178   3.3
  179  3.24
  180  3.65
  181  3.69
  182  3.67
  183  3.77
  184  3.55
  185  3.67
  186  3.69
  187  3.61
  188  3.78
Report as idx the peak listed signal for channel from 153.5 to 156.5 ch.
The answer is 1.39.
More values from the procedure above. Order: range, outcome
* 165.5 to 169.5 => 2.78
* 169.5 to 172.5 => 2.76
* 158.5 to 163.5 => 2.1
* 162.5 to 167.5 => 2.59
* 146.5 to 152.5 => 1.26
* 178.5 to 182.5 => 3.69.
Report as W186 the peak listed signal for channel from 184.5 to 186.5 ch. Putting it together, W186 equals 3.69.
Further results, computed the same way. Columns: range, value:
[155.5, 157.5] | 1.52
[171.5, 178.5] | 3.3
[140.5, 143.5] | 1.27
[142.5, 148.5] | 1.21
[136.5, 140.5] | 1.54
